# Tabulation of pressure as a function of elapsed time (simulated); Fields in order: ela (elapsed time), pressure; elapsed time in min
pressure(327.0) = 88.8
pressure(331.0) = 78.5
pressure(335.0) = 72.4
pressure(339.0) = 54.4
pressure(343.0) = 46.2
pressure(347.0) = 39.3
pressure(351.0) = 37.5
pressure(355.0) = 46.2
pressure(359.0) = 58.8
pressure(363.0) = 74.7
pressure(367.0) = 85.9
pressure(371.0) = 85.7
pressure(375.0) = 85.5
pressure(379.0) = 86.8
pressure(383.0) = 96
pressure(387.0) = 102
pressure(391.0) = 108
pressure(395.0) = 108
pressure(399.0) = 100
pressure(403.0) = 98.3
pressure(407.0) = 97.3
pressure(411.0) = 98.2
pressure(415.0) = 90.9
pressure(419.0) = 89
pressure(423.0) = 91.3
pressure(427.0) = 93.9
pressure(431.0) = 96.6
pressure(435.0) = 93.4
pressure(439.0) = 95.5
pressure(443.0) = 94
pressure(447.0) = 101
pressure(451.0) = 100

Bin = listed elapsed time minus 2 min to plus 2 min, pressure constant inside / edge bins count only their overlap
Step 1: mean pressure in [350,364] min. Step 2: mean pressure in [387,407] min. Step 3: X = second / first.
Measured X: 1.90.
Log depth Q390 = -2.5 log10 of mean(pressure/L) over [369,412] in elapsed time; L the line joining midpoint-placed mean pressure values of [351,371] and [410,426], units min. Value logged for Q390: -0.22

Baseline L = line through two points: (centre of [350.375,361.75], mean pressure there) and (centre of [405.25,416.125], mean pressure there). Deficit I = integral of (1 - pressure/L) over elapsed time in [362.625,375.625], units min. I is -4.8 min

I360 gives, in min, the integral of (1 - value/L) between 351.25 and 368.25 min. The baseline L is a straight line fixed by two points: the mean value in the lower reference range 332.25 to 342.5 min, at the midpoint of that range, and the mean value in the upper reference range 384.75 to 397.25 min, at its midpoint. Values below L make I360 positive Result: 3.9 min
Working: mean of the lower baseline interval 62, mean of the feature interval 62.6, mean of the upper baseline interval 106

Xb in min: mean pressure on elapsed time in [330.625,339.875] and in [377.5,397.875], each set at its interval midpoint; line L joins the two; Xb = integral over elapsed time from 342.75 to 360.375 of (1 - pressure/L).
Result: 7.5 min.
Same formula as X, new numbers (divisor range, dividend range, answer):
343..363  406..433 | 1.94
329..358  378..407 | 1.87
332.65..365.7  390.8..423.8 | 1.79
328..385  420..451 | 1.40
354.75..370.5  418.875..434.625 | 1.32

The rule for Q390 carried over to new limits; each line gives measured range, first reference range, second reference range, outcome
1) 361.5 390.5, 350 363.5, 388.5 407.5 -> -0.18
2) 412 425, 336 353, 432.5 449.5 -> -0.08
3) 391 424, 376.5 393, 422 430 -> -0.02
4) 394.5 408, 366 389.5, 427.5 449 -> -0.08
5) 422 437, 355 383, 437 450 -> -0.01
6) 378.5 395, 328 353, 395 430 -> -0.23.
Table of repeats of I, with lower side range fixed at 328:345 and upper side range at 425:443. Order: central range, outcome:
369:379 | -1.28 min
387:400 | -3.66 min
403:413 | -1.30 min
